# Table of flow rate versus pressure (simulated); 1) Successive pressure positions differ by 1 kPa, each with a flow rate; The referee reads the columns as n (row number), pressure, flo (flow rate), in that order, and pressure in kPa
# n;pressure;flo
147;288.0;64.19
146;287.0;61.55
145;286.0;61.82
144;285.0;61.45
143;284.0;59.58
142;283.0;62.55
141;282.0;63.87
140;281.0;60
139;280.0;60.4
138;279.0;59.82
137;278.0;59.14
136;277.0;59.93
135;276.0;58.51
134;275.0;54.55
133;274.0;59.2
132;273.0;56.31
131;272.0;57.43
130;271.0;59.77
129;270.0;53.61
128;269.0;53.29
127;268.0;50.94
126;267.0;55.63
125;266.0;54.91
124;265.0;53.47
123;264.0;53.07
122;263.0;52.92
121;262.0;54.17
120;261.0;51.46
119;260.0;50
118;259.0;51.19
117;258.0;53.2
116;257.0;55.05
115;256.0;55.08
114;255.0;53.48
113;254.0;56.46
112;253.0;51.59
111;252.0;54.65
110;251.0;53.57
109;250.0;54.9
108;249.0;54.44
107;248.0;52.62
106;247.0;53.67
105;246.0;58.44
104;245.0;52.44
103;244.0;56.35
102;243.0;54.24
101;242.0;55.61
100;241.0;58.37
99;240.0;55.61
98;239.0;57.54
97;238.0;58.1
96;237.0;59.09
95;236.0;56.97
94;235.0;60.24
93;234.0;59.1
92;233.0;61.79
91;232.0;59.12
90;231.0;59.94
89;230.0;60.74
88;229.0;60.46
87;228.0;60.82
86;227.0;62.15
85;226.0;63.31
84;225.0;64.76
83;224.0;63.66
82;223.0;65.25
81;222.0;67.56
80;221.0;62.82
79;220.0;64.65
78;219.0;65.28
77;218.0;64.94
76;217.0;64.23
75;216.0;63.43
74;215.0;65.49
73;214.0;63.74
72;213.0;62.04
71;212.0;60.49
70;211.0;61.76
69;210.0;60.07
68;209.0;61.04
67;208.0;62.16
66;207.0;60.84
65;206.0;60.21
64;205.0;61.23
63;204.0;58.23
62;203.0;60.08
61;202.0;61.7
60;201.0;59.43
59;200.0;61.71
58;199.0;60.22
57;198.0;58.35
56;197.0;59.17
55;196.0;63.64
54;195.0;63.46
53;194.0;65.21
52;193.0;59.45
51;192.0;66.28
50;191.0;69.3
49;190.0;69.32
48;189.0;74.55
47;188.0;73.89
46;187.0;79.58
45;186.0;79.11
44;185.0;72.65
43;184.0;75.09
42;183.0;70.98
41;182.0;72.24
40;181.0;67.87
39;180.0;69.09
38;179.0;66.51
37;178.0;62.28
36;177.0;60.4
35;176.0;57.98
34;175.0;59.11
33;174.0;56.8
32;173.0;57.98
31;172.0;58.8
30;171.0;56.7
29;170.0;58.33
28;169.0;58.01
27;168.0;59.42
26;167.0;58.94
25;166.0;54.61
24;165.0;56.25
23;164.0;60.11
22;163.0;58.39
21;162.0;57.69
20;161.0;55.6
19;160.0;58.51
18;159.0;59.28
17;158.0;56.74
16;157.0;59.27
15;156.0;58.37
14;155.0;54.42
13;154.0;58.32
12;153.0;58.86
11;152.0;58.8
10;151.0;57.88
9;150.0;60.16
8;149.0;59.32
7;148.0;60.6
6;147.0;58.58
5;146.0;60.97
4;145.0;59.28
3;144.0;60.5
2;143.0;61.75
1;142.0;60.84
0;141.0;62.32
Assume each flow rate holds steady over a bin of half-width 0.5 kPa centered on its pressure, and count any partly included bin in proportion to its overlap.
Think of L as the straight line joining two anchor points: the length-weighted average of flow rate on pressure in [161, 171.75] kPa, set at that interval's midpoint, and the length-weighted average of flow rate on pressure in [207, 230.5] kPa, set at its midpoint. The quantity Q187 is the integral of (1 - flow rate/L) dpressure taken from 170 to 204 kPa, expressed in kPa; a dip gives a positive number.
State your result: -2.9 kPa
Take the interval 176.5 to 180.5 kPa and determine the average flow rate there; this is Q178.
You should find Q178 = 64.6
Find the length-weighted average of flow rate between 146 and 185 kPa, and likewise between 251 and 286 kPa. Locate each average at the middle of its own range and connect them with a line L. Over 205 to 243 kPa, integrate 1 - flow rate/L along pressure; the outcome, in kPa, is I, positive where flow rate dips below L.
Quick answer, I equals -2.21 kPa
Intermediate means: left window 60.4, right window 56.1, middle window 61.3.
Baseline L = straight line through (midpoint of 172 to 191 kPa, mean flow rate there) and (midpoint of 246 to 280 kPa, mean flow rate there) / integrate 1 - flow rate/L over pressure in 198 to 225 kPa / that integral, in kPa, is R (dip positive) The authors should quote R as 0.3 kPa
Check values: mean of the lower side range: 67.9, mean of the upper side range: 54.9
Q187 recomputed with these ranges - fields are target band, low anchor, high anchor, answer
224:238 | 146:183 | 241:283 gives -0.9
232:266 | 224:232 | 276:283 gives 3.4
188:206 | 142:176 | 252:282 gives -1.8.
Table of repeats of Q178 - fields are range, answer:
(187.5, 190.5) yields 72.6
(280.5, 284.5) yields 61.5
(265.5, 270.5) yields 53.7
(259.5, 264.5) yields 52.3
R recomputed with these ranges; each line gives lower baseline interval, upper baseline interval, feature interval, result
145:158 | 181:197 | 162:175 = 1.20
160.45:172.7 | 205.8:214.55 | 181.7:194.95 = -2.56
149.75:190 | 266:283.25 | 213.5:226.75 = -0.96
